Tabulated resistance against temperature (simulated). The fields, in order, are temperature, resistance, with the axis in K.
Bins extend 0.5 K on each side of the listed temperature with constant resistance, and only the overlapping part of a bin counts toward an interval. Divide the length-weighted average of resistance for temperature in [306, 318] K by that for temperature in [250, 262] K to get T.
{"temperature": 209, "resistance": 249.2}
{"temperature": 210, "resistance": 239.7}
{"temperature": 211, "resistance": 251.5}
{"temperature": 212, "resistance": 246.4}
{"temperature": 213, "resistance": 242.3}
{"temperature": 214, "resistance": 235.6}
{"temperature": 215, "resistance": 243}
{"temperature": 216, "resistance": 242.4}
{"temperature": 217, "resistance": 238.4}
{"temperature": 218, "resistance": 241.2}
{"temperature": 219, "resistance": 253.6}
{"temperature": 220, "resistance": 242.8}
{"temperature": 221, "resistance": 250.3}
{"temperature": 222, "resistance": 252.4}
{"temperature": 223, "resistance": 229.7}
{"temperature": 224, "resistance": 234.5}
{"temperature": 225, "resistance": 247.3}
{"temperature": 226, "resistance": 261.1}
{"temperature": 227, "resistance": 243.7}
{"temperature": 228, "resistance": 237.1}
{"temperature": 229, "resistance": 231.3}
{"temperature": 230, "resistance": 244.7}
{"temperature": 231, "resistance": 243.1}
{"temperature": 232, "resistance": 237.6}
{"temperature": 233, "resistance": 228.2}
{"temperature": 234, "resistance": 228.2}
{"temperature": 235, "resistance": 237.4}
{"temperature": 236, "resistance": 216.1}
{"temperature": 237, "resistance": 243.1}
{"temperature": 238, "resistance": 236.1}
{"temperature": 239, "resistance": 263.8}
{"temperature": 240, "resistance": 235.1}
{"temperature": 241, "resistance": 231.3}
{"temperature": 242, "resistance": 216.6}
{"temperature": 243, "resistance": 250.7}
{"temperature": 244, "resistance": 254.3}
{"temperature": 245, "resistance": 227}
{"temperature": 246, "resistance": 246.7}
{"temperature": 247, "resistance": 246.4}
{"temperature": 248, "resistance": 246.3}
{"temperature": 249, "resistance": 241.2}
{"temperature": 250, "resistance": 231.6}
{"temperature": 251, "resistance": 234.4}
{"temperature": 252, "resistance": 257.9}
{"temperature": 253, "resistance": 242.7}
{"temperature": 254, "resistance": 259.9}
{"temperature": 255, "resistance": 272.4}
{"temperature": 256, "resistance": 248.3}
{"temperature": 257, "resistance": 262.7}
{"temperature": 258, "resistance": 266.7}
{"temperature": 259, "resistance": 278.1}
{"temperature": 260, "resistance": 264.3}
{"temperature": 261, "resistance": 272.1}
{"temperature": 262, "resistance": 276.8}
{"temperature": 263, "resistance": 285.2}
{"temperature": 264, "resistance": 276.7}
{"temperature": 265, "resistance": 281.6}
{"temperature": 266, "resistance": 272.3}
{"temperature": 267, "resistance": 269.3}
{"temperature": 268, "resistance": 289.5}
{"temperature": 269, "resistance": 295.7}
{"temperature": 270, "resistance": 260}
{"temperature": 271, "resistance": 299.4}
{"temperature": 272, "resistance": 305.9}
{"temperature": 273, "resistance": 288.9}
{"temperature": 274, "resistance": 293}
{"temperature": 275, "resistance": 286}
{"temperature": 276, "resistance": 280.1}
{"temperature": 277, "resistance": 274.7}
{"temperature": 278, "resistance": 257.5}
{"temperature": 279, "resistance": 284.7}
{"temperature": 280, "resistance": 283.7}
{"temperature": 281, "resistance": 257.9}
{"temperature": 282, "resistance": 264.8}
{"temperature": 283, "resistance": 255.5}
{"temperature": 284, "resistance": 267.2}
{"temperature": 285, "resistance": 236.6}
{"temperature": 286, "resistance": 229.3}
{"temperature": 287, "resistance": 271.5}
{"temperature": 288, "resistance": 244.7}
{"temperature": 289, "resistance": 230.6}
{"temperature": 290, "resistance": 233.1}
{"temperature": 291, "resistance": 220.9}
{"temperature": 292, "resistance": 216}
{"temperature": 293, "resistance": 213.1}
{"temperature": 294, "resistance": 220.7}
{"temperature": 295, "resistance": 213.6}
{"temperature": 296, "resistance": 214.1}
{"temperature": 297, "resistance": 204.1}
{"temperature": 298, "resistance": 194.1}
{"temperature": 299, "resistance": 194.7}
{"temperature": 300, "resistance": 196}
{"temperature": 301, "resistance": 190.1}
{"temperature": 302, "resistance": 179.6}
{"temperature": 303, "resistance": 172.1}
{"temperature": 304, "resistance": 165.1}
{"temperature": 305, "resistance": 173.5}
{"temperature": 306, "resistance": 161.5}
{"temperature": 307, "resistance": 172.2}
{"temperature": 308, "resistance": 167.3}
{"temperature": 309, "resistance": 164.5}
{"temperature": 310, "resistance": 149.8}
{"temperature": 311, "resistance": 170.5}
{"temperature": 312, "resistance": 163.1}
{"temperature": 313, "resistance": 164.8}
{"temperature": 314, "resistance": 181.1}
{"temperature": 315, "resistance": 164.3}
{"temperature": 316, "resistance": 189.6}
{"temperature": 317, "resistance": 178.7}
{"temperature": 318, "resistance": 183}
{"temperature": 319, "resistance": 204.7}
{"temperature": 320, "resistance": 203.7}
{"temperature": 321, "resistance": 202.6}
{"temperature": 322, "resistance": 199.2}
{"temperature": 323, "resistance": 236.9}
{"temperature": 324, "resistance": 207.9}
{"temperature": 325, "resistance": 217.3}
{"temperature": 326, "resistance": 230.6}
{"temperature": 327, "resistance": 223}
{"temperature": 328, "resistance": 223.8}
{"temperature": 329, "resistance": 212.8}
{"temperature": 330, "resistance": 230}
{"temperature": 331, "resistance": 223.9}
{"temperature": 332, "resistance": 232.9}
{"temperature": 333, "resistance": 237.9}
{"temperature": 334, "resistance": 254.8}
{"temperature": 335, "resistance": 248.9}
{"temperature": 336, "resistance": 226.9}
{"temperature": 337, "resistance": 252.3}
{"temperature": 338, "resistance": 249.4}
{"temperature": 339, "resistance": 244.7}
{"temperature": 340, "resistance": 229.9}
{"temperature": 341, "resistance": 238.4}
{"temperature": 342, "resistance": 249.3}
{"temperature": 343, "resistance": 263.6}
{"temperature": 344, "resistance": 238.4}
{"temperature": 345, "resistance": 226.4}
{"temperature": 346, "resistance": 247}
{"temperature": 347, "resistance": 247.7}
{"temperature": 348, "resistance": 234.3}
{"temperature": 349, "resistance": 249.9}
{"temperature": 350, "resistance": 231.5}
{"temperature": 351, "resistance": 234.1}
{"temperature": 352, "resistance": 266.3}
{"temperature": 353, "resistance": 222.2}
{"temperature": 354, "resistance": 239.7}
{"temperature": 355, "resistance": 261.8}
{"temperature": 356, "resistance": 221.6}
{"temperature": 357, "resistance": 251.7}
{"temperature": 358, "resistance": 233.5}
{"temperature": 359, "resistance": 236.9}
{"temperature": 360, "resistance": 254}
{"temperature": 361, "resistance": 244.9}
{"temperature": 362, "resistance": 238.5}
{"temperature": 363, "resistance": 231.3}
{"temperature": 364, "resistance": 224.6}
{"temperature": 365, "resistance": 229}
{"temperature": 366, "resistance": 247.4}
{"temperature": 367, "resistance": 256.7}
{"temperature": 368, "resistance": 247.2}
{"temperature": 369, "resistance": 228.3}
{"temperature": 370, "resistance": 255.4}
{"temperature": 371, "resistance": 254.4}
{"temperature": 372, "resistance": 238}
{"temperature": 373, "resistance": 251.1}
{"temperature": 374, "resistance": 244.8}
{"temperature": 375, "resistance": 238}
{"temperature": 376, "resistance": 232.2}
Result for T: 0.7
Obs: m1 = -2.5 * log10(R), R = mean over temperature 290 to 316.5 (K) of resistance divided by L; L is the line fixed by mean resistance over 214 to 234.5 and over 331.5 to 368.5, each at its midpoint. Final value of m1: 0.283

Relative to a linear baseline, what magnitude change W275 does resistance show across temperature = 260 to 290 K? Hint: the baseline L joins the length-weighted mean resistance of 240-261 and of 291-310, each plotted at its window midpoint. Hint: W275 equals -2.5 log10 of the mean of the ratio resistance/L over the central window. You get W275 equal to -0.23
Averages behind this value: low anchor 249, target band 271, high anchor 189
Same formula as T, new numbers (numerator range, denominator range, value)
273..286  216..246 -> 1.12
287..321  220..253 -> 0.80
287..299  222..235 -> 0.92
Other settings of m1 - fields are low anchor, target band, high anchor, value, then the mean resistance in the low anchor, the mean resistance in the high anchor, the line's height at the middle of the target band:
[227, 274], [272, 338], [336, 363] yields 0.14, 255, 242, 248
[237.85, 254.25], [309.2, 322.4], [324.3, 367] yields 0.31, 242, 238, 239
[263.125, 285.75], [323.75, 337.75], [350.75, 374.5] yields 0.11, 276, 242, 254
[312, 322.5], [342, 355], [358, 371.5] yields -0.09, 186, 242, 223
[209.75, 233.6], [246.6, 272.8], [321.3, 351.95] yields -0.12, 242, 235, 240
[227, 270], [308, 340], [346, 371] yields 0.17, 252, 242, 245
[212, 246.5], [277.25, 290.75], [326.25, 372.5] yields -0.06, 240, 240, 240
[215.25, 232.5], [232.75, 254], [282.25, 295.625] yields 0.01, 243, 235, 241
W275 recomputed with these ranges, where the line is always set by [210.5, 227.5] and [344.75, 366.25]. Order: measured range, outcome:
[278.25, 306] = 0.09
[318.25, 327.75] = 0.13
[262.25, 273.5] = -0.17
